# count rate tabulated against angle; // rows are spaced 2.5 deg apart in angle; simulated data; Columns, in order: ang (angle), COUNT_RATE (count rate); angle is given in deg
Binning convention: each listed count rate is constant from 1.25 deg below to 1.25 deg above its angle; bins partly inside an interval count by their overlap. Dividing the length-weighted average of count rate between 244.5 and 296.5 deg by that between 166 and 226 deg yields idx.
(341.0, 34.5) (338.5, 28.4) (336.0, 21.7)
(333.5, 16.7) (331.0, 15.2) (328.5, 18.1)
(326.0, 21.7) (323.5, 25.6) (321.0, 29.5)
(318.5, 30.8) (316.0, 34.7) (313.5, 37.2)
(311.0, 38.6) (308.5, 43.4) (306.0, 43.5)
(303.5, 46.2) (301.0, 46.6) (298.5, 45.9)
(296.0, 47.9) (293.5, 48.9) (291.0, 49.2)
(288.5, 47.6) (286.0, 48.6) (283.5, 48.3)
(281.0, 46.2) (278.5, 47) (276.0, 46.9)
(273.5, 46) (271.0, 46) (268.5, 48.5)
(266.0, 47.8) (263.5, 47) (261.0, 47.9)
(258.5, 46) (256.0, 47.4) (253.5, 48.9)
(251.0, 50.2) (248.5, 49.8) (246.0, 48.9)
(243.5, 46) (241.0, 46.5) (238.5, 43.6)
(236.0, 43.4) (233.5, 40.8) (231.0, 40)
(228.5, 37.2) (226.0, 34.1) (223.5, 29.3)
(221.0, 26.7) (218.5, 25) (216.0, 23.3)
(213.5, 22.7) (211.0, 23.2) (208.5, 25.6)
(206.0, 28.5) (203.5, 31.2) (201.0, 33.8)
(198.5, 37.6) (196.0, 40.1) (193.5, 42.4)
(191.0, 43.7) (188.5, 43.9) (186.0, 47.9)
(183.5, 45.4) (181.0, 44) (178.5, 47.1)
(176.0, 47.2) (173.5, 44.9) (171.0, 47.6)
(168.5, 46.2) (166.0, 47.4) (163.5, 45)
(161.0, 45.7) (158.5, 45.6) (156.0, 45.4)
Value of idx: 1.3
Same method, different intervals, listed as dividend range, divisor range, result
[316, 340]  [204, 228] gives 0.88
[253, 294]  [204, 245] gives 1.42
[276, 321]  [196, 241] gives 1.34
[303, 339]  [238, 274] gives 0.63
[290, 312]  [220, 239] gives 1.24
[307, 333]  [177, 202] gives 0.68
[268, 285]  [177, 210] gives 1.20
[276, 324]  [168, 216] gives 1.11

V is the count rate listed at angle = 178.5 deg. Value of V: 47.1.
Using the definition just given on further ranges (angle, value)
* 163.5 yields 45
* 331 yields 15.2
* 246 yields 48.9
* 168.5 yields 46.2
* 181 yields 44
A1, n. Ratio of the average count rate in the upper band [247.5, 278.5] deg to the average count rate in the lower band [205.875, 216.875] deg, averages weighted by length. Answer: 1.96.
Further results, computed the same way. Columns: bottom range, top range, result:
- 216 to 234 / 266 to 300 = 1.47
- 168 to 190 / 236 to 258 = 1.03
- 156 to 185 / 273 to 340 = 0.82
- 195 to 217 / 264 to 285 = 1.60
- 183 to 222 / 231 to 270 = 1.39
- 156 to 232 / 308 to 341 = 0.73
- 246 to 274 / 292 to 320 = 0.88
